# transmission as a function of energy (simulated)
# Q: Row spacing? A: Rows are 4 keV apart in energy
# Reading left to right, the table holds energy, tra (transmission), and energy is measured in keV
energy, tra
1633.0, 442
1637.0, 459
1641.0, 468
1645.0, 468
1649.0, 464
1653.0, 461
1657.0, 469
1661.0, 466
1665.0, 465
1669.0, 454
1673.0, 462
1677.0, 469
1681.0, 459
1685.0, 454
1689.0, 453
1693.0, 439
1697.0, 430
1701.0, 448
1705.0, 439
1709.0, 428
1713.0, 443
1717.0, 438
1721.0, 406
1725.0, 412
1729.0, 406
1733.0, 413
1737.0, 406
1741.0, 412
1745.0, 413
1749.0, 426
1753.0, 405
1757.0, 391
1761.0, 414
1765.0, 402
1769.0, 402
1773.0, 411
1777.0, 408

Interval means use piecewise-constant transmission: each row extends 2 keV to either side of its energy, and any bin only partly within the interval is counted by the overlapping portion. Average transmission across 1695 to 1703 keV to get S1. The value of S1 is 439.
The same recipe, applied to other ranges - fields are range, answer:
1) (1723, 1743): 410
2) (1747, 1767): 408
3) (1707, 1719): 436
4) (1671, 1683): 463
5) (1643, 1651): 466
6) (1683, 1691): 454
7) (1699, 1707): 444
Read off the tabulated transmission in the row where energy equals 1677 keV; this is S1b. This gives 469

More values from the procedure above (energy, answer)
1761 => 414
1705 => 439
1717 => 438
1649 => 464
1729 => 406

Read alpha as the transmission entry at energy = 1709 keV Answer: 428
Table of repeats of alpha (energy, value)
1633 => 442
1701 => 448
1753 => 405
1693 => 439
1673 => 462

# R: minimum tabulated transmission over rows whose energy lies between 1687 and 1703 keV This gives 430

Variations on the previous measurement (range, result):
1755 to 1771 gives 391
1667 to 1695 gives 439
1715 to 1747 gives 406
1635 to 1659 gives 459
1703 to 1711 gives 428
